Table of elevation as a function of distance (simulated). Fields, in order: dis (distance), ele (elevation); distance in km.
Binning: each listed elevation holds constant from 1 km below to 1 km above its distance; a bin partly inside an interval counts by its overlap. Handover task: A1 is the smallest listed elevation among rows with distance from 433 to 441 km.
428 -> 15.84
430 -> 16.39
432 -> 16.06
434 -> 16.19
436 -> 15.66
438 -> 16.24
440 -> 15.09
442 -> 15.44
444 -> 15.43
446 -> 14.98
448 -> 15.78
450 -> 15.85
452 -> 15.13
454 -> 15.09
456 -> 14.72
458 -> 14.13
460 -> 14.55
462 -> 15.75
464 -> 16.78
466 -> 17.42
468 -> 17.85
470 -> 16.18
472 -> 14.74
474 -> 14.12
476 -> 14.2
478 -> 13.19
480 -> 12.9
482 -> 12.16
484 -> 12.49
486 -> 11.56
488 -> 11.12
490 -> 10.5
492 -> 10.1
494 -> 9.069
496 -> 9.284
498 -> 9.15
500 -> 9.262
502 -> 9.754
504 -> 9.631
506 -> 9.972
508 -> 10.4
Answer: 15.09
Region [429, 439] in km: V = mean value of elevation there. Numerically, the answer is 16.1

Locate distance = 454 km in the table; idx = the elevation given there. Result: 15.09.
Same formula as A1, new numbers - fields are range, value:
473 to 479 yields 13.19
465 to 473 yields 14.74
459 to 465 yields 14.55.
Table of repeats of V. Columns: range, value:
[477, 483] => 12.8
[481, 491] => 11.6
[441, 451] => 15.5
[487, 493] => 10.6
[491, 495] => 9.58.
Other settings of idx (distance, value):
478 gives 13.19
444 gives 15.43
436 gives 15.66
